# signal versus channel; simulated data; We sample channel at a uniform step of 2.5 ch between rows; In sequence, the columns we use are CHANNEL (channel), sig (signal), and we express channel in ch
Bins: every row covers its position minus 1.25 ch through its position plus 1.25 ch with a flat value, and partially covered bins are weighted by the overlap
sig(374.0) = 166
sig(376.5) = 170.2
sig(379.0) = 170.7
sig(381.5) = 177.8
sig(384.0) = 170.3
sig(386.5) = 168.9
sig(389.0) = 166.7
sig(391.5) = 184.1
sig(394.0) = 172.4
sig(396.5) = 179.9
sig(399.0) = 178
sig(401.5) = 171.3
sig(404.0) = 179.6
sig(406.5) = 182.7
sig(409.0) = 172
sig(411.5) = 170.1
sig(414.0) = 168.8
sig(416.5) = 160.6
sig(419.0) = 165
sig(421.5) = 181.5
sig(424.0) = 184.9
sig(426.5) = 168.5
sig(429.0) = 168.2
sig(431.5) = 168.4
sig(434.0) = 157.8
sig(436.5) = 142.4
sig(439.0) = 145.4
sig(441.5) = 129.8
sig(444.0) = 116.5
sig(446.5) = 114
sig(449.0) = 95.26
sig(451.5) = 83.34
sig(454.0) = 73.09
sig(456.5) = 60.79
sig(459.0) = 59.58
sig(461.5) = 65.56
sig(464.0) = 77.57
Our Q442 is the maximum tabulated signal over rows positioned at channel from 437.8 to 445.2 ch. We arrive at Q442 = 145.4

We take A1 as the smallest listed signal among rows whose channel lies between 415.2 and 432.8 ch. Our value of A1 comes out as 160.6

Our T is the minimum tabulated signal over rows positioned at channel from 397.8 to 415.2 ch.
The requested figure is 168.8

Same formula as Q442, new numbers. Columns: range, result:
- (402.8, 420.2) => 182.7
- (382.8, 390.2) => 170.3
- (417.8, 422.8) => 181.5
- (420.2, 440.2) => 184.9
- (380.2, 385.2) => 177.8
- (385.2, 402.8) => 184.1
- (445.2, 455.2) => 114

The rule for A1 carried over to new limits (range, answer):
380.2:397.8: 166.7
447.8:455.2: 73.09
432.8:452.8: 83.34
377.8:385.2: 170.3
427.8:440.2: 142.4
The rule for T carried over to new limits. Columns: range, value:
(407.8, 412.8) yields 170.1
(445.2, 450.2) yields 95.26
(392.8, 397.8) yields 172.4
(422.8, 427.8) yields 168.5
